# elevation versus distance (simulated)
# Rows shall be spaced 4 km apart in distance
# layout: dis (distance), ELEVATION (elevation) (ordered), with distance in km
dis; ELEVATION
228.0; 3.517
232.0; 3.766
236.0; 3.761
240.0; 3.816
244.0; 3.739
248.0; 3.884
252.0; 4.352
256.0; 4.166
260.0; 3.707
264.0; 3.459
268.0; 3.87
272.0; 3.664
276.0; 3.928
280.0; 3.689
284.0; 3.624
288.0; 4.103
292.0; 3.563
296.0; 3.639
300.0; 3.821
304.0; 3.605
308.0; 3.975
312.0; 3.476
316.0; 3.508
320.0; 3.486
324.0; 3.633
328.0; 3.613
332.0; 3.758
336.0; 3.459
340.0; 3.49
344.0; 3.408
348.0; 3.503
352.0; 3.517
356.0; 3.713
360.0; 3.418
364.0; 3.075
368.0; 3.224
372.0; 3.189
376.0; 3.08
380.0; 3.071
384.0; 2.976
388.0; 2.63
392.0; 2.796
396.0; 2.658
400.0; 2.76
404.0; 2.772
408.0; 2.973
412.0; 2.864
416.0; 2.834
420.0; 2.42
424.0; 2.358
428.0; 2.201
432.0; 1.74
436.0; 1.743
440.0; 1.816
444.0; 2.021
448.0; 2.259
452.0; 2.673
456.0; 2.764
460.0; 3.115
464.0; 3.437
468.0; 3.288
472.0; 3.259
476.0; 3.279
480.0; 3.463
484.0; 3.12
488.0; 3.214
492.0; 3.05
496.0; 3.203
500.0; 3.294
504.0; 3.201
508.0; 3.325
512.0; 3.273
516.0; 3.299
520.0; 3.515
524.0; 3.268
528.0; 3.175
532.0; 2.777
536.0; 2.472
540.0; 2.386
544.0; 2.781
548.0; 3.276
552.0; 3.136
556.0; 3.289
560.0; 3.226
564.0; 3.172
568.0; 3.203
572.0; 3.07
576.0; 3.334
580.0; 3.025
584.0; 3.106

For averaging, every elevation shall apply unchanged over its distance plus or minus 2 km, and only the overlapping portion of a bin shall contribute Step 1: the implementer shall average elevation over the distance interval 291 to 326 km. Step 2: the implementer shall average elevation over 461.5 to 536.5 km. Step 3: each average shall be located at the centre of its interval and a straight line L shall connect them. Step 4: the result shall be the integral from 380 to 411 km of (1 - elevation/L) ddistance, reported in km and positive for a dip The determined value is 5.7 km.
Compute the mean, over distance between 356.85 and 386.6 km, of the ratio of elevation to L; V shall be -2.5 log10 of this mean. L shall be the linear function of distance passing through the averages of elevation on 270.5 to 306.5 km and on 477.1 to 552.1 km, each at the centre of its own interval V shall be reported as 0.12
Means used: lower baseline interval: 3.74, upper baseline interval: 3.12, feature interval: 3.16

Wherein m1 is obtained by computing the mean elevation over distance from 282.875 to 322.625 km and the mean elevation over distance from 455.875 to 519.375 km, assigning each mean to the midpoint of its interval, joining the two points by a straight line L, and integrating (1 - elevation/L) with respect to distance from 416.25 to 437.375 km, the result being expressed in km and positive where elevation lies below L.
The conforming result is 7.6 km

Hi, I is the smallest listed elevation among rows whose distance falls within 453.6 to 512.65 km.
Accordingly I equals 2.764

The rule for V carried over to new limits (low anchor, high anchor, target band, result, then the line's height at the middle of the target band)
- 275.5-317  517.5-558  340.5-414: 0.13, 3.48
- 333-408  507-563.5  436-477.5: 0.14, 3.12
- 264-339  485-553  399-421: 0.21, 3.39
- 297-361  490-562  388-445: 0.35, 3.38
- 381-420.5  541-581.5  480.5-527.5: -0.08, 3.01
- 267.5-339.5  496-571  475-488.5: -0.01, 3.24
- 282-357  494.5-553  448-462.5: 0.17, 3.27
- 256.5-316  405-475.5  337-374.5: -0.06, 3.21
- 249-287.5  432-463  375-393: -0.01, 2.87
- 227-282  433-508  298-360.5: -0.03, 3.5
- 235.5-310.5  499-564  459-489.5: -0.01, 3.26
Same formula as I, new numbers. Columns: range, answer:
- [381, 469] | 1.74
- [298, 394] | 2.63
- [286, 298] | 3.563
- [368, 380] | 3.071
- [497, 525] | 3.201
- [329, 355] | 3.408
